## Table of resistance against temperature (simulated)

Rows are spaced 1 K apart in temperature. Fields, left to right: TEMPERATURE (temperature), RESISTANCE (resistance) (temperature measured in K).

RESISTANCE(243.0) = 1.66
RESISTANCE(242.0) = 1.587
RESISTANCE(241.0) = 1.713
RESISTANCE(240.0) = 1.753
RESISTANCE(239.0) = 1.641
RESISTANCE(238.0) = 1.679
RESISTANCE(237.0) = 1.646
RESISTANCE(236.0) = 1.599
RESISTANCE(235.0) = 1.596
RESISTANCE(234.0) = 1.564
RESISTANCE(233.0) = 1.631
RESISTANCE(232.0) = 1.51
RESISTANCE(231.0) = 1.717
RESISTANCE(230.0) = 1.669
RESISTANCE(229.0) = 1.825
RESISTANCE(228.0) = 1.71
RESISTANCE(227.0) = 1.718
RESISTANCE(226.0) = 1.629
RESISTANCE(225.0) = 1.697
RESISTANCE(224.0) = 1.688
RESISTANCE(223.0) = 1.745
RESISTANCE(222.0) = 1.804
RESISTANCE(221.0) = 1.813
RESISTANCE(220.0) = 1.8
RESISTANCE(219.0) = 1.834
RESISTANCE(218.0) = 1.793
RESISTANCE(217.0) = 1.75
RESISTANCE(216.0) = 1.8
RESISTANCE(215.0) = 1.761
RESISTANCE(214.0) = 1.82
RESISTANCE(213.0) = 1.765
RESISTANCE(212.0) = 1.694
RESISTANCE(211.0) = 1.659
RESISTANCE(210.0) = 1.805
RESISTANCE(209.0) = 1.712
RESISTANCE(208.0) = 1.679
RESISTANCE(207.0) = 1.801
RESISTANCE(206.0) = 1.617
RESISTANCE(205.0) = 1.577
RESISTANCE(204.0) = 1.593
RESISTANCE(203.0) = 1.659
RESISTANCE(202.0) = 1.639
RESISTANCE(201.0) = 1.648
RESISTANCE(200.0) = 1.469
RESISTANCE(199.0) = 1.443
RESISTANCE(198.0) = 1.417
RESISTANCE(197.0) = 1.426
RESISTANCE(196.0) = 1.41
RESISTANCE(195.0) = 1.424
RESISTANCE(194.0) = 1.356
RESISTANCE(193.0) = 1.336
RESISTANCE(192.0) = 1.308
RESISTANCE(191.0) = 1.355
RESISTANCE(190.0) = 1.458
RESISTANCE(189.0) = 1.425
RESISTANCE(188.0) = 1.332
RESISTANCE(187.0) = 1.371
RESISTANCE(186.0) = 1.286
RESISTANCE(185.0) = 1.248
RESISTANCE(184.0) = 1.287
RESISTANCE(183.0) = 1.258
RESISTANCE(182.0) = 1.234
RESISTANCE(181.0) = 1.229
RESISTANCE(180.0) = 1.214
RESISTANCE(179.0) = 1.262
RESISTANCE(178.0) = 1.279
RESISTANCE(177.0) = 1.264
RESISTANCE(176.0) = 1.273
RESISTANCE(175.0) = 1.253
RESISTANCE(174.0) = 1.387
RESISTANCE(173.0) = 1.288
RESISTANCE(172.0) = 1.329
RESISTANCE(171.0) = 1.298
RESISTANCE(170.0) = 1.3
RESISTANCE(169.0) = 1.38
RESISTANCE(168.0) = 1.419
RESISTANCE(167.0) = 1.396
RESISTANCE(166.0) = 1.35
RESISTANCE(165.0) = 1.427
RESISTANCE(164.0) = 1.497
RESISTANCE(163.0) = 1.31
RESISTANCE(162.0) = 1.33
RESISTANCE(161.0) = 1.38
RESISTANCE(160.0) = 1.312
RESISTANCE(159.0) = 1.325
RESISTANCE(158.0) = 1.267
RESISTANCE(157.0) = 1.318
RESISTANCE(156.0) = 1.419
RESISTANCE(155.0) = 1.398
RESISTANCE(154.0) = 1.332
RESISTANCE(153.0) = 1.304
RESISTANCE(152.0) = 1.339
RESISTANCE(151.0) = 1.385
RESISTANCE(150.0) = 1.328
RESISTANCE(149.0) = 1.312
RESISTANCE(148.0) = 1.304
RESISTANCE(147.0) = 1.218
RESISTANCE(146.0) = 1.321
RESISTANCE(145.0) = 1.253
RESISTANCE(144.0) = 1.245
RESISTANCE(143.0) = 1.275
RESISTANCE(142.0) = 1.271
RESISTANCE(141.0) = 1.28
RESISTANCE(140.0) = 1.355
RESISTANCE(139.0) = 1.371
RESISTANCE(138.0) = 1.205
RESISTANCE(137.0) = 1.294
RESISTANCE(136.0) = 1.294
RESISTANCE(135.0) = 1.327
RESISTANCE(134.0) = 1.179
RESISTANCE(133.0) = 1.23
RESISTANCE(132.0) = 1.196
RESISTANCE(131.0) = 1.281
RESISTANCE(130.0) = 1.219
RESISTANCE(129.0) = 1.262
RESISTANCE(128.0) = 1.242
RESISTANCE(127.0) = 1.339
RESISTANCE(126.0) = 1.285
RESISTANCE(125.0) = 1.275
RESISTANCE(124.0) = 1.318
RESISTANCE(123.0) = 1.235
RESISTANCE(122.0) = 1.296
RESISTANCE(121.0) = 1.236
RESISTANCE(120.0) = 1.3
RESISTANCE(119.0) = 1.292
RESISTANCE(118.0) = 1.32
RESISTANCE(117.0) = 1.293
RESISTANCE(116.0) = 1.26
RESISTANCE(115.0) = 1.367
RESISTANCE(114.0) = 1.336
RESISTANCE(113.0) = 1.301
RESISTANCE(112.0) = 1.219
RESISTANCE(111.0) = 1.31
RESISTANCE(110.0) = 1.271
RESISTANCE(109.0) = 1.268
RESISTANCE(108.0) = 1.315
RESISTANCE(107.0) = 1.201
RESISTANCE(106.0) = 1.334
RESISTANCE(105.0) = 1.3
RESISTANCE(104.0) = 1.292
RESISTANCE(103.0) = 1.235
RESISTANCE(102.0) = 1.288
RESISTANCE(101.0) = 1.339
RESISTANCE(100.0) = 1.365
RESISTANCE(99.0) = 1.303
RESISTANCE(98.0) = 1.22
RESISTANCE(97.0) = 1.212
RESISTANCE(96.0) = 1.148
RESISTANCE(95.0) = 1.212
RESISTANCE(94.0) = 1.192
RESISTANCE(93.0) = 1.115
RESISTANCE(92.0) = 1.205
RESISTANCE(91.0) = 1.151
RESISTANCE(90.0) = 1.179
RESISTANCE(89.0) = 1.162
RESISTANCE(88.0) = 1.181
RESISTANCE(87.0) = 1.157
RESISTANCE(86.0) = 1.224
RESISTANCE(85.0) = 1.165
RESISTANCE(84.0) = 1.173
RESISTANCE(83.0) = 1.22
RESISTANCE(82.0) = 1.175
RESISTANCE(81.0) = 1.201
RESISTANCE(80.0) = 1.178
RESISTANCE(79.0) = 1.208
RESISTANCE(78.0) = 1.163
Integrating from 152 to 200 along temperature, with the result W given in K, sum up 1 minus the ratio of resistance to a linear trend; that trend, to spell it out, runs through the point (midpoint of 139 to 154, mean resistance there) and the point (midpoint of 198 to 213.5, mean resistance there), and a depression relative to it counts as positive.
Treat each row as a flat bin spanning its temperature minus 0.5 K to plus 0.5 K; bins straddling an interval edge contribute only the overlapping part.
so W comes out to 4.2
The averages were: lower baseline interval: 1.3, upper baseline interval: 1.64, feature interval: 1.34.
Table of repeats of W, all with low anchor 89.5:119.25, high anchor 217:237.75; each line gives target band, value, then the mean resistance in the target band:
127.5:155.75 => 2.2 K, 1.29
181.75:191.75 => 1.5 K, 1.33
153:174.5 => 1.7 K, 1.35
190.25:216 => 0.6 K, 1.58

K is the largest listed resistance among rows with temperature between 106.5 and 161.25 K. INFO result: 1.419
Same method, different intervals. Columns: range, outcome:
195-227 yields 1.834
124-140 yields 1.371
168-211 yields 1.805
